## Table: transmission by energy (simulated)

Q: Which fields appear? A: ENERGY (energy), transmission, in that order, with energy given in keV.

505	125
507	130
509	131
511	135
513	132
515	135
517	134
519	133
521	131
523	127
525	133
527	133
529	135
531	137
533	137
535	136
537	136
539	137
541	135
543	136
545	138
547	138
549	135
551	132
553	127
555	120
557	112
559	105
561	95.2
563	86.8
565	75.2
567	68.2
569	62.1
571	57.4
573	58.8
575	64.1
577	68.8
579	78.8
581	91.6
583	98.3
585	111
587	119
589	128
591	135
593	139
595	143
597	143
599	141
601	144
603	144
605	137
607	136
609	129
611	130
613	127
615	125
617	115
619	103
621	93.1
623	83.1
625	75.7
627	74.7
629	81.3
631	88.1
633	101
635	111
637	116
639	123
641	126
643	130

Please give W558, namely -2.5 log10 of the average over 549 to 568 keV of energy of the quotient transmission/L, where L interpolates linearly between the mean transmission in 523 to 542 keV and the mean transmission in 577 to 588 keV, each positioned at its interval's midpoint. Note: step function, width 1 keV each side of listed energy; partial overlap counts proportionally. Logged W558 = 0.12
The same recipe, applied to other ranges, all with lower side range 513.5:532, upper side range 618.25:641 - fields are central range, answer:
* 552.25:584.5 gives 0.35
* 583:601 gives -0.20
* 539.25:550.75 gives -0.09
